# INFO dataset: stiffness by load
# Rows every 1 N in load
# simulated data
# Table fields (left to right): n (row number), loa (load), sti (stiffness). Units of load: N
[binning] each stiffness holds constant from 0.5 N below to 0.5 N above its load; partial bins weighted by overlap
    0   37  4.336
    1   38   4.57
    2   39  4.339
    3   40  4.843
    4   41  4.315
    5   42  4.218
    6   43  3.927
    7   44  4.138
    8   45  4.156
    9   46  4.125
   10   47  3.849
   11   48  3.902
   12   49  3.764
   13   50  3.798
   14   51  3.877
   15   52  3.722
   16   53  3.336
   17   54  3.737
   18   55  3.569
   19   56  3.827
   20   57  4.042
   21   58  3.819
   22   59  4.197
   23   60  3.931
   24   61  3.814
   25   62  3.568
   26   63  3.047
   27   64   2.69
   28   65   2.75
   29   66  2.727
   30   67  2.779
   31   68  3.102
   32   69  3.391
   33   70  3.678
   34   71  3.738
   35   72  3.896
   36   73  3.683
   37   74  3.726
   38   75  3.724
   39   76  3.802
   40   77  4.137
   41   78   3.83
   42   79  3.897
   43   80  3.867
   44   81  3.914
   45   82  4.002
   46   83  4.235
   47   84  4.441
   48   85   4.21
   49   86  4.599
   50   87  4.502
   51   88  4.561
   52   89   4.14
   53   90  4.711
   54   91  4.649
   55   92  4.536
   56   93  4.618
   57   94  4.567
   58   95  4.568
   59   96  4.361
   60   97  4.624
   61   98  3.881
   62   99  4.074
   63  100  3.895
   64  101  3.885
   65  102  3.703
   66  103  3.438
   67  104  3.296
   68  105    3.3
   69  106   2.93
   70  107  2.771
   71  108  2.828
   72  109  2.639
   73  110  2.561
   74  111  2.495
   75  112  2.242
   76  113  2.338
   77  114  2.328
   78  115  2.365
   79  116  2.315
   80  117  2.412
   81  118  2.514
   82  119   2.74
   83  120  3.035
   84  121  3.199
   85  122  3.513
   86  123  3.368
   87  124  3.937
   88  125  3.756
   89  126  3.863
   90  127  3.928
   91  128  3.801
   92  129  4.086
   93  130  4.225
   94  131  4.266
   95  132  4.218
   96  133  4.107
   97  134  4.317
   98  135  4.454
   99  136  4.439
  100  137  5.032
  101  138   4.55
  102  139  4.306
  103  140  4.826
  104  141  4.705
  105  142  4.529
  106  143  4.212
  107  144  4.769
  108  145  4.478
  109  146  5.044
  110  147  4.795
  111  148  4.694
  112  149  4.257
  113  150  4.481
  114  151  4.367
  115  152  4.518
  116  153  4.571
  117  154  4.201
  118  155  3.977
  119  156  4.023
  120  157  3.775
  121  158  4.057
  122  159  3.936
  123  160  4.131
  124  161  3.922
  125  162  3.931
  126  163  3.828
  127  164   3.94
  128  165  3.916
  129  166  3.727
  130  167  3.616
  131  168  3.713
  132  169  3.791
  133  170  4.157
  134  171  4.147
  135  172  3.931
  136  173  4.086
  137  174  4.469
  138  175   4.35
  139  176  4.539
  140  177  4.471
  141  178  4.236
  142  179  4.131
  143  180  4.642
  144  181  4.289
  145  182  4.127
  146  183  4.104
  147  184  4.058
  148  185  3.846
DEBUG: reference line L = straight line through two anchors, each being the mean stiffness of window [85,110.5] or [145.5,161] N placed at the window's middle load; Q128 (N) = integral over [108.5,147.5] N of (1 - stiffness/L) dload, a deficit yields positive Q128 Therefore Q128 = 4.09 N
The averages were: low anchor 3.91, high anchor 4.31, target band 3.71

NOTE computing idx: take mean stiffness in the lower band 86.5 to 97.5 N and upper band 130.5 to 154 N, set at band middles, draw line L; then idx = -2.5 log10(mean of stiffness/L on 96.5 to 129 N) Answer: 0.38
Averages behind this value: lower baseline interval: 4.53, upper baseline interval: 4.51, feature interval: 3.2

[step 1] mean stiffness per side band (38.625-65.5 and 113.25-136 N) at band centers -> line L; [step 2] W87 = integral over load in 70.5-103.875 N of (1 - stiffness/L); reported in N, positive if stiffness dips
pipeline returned -4.2 N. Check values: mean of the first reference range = 3.82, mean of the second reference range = 3.5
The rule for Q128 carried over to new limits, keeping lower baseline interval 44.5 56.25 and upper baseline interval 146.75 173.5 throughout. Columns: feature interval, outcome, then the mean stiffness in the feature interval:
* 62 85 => 1.5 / 3.61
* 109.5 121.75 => 4.3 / 2.57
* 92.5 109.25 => 0.8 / 3.74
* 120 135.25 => 0.4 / 3.9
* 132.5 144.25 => -1.4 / 4.52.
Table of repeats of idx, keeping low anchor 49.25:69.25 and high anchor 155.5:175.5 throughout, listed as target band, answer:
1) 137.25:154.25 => -0.17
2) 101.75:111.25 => 0.23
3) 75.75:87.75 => -0.15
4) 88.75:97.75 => -0.23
